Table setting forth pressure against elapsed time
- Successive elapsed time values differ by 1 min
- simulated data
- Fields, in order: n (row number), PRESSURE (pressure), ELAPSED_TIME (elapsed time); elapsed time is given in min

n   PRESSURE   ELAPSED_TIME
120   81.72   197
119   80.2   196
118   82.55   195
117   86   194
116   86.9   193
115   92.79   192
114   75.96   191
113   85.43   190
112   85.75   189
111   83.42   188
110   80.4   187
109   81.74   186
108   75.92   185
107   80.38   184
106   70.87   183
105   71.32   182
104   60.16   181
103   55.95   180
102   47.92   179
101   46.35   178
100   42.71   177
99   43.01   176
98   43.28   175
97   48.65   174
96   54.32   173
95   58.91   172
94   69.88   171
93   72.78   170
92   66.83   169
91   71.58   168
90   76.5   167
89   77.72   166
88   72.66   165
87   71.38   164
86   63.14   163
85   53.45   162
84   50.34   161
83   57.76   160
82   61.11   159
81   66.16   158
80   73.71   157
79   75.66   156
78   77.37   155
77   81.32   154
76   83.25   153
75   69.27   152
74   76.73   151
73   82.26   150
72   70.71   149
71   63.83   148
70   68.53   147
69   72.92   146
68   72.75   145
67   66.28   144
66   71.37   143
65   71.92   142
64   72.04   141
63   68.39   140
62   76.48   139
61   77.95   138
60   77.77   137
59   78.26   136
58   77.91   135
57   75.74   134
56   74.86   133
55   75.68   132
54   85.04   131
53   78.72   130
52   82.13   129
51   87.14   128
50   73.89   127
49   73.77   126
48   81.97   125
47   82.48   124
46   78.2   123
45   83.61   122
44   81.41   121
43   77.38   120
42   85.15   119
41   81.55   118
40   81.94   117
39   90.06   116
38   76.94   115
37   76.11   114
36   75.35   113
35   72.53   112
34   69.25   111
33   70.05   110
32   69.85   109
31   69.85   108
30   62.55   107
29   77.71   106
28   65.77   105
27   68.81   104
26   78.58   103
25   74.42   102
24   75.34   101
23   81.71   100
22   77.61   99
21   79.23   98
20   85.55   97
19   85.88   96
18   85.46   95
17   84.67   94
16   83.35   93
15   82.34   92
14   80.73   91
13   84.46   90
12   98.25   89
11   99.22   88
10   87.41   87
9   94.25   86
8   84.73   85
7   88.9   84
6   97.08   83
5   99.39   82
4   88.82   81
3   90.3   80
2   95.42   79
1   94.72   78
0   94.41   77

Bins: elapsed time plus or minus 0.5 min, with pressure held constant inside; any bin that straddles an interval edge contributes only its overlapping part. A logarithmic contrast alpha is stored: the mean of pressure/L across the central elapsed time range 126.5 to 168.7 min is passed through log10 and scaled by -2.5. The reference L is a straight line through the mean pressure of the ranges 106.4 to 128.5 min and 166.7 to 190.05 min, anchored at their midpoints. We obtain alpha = -0.02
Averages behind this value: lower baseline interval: 77.3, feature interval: 72.9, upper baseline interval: 65.1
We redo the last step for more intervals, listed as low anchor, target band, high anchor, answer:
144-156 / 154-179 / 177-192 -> 0.17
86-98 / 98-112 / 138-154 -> 0.15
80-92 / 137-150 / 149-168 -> 0.04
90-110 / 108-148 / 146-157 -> -0.01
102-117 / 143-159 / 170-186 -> -0.13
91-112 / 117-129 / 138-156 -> -0.08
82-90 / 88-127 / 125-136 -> 0.09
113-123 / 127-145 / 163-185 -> -0.01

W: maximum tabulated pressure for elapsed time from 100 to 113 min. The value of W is 81.71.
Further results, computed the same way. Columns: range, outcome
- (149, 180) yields 83.25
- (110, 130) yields 90.06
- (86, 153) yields 99.22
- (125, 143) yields 87.14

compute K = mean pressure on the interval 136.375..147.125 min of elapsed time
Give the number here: 72.6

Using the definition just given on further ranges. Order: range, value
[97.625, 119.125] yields 75.3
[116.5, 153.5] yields 76.7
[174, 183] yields 52.3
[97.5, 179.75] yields 71.6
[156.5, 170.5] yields 66.8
